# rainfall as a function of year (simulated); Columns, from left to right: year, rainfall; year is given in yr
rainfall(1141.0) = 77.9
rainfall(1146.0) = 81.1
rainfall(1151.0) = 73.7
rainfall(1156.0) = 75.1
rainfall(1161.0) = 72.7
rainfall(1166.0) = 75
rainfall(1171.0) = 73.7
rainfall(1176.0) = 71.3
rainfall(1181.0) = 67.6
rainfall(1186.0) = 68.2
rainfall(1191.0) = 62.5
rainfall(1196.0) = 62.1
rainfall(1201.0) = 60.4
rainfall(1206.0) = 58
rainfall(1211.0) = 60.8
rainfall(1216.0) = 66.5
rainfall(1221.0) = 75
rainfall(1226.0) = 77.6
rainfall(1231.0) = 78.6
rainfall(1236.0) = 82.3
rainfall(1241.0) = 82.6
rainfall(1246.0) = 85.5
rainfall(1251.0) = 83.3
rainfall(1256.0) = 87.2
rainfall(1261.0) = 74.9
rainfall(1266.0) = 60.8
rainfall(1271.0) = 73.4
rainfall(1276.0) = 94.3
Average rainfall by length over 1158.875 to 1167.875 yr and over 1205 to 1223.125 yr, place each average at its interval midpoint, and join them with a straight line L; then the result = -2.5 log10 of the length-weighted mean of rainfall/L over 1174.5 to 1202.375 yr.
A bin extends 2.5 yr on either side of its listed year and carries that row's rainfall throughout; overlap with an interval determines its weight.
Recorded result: 0.07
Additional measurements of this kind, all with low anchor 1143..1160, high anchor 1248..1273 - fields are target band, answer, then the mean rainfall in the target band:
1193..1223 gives 0.197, 63.6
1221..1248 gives -0.062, 80.7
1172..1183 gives 0.092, 70.1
